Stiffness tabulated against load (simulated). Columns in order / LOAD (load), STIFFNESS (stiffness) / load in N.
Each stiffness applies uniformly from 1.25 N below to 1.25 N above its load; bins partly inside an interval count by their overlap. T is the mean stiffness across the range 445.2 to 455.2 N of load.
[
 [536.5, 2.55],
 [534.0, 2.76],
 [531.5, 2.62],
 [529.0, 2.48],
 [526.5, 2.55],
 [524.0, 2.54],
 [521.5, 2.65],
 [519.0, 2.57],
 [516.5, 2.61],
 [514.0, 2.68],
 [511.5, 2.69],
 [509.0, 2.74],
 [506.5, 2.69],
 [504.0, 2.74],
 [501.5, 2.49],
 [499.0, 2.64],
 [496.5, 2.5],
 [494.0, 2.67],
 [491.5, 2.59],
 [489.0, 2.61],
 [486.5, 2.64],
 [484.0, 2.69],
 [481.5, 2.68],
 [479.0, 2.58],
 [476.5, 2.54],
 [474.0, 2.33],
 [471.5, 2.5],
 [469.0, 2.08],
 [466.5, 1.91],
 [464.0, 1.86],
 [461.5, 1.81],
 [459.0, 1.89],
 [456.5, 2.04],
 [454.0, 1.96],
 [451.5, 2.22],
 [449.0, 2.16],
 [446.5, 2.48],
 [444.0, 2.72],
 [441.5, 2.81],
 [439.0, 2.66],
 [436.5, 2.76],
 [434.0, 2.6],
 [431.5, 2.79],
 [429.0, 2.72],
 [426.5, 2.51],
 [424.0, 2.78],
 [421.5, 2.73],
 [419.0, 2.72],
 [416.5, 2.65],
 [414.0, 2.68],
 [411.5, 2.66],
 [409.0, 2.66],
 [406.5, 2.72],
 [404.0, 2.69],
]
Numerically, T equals 2.21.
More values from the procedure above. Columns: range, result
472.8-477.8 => 2.44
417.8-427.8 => 2.68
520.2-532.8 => 2.57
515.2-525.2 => 2.59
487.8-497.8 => 2.59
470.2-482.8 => 2.52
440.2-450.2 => 2.55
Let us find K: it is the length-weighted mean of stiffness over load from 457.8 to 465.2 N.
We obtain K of 1.85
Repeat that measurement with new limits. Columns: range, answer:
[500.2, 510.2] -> 2.66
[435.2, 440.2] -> 2.71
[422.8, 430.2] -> 2.67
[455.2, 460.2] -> 1.97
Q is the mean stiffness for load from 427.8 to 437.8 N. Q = 2.72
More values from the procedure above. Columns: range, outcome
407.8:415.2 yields 2.67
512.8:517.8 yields 2.64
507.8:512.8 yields 2.71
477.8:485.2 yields 2.65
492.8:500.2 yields 2.6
